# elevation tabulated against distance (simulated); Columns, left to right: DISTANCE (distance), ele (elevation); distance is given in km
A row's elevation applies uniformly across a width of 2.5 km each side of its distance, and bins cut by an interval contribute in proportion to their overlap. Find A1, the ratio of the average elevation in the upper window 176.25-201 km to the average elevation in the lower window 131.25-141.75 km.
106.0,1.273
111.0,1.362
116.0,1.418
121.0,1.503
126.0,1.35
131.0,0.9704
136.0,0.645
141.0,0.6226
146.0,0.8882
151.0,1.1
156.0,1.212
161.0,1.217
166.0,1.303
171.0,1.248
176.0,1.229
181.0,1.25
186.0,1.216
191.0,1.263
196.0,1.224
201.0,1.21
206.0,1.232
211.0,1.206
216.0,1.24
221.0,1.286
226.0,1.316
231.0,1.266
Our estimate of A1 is 1.7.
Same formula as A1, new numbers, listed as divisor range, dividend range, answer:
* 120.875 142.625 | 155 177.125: 1.27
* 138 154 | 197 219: 1.40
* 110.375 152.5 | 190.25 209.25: 1.13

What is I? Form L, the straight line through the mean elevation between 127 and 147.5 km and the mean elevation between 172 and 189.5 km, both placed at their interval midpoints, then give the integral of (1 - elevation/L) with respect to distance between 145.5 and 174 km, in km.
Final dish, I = -4.1 km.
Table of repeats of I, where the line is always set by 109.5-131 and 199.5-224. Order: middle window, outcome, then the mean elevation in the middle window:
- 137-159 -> 6.3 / 0.94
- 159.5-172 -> 0.4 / 1.26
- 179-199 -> 0.5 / 1.24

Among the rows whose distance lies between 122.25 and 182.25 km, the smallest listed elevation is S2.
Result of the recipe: 0.6226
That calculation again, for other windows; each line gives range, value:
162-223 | 1.206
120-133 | 0.9704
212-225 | 1.24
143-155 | 0.8882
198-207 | 1.21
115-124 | 1.418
